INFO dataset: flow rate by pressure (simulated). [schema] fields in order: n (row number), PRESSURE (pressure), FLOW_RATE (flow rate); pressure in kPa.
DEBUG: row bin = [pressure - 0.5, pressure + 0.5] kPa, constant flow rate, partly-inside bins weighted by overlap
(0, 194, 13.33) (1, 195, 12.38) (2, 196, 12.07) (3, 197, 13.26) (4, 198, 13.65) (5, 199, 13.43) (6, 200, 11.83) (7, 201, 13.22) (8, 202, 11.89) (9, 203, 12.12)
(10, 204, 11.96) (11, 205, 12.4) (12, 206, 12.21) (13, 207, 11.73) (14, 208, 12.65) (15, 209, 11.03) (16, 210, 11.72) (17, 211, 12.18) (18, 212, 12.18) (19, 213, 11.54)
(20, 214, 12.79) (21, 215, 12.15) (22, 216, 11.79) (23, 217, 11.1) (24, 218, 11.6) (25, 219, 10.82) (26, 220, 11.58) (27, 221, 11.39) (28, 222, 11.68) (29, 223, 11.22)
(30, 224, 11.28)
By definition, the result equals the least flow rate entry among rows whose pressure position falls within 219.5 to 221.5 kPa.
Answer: 11.39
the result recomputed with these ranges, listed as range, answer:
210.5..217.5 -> 11.1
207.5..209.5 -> 11.03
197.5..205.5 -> 11.83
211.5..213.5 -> 11.54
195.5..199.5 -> 12.07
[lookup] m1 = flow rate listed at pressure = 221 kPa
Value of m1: 11.39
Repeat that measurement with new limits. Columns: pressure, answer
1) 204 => 11.96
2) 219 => 10.82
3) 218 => 11.6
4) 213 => 11.54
